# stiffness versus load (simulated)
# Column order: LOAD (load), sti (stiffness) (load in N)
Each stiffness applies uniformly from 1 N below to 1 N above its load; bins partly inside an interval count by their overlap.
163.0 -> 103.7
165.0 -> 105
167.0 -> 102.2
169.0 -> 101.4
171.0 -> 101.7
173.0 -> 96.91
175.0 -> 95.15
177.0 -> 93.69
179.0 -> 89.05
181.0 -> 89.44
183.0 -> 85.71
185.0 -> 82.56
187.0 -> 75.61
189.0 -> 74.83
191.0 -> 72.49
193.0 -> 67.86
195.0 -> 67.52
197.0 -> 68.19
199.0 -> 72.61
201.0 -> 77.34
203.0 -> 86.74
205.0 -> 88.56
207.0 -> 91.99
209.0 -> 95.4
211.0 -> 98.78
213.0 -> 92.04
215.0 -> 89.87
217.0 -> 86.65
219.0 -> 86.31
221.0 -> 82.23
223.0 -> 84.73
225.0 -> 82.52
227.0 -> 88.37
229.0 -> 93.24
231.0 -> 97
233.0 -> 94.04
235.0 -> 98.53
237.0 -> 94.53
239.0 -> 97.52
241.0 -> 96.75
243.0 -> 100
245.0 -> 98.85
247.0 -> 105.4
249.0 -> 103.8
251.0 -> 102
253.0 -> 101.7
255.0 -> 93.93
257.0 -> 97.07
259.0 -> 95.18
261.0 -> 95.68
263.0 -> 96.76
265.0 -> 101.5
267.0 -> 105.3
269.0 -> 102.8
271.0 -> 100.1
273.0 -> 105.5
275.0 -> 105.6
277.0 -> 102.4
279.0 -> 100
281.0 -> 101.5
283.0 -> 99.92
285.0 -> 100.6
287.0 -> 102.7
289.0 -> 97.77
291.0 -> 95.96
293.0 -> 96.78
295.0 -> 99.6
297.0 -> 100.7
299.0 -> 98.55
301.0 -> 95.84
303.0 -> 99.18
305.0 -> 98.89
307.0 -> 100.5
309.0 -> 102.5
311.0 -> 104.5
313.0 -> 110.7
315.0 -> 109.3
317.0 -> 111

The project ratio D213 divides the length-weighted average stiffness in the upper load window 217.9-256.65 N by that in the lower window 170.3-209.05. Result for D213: 1.14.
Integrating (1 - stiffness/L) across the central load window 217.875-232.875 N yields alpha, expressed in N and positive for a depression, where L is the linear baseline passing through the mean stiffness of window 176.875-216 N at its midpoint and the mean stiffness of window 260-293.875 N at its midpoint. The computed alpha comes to 0.2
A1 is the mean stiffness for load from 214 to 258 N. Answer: 94.3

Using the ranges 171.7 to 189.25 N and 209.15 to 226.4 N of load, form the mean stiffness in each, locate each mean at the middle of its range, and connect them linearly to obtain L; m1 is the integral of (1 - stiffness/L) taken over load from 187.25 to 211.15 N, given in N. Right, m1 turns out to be 2.3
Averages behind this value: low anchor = 87.8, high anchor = 88.3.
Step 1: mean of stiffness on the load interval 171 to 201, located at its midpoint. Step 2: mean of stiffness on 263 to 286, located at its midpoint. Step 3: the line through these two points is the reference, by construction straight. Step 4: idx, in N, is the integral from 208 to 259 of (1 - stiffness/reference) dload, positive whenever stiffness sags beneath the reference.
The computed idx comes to -1.1 N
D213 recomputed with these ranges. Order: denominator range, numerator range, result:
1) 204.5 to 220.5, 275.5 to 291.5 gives 1.10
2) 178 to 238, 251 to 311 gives 1.17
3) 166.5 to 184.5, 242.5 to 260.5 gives 1.05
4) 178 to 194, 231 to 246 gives 1.22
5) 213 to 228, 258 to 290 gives 1.17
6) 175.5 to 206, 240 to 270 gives 1.25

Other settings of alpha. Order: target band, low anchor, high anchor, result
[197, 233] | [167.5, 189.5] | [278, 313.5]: 2.3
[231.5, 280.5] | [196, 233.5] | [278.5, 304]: -3.2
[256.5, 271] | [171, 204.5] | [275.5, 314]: -0.6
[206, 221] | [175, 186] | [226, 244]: 0.3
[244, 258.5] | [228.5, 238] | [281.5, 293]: -0.5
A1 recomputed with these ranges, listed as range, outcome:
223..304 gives 98.5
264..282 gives 103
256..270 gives 99.2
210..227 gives 87.9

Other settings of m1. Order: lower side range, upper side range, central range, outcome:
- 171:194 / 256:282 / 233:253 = -0.8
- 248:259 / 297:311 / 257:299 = -0.3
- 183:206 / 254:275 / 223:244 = -1.0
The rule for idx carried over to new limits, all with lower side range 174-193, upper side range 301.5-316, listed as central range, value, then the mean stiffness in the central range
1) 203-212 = -0.6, 92.9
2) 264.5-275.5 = -0.7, 103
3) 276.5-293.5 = 0.0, 99.7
